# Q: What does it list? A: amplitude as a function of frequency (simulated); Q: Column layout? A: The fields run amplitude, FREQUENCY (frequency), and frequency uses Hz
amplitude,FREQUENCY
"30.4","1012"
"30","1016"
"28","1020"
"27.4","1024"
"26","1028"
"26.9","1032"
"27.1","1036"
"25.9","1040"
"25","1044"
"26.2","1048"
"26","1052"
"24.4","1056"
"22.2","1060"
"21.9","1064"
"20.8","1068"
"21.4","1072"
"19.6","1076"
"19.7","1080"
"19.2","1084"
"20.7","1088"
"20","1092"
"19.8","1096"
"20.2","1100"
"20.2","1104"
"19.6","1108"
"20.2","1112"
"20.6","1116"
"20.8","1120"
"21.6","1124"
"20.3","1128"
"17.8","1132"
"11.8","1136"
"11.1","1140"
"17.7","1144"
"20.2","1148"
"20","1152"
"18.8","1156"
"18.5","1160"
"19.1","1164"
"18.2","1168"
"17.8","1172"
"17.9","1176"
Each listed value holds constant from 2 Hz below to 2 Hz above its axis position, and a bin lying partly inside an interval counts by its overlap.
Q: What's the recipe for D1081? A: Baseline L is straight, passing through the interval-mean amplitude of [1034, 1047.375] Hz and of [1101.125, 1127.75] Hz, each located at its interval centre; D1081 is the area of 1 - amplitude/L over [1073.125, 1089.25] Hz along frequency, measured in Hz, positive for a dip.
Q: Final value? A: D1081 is 2.2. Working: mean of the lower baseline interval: 26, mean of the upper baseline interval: 20.5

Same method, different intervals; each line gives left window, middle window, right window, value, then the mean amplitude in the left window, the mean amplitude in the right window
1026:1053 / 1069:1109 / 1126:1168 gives 3.8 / 26.2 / 17.6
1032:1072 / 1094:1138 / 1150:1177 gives 3.6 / 24.4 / 18.6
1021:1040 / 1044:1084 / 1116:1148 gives 2.4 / 26.8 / 17.7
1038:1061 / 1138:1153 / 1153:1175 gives 1.9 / 25.1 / 18.5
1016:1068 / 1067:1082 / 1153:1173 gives 2.1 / 25.6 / 18.6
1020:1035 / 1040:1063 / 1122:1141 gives -0.1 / 27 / 16.8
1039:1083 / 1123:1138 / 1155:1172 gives 1.8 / 22.9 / 18.5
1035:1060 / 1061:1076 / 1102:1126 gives 1.7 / 25.4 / 20.5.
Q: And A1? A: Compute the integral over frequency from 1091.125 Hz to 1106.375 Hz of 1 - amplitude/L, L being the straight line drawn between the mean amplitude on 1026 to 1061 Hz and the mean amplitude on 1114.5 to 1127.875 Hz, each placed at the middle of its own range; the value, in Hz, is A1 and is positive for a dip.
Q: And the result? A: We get 1.53 Hz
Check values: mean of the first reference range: 25.6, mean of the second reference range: 20.9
